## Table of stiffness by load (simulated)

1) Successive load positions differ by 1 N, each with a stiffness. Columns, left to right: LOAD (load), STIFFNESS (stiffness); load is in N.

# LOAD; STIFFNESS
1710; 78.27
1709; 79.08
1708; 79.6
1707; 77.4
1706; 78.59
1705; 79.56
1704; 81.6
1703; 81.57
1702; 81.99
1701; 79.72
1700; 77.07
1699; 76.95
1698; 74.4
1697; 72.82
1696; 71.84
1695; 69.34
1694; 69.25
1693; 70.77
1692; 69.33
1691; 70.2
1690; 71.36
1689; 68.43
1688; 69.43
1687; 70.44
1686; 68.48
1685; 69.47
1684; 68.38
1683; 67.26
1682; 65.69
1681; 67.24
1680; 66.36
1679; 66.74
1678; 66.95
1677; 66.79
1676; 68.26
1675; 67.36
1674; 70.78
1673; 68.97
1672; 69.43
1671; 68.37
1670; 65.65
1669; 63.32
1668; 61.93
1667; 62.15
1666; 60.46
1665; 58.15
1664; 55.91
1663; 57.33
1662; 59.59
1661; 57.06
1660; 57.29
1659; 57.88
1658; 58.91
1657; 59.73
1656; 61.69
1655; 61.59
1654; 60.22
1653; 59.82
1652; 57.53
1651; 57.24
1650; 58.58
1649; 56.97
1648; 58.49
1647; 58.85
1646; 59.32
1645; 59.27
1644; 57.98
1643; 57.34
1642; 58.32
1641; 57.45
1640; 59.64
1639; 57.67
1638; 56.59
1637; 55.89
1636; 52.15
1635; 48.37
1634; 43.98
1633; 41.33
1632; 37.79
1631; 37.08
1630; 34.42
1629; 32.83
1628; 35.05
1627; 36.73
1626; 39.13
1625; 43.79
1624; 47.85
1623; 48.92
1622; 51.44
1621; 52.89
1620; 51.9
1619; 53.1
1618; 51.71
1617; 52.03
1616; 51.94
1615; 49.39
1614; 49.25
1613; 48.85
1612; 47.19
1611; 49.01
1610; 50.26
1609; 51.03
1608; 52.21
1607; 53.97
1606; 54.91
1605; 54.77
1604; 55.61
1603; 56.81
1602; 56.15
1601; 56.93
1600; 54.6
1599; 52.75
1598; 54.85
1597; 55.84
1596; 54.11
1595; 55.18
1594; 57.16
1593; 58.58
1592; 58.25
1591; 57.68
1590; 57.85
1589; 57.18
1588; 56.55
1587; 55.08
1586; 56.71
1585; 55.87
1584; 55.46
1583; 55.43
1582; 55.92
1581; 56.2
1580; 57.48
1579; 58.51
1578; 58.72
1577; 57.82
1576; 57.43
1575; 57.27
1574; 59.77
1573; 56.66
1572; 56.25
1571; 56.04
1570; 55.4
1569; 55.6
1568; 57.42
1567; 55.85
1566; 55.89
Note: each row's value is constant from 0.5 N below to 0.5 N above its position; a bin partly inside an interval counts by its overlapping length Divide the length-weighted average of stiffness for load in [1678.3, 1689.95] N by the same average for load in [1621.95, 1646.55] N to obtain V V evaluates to 1.41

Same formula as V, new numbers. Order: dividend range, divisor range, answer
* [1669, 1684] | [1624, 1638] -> 1.60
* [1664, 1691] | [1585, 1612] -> 1.21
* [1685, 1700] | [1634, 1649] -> 1.26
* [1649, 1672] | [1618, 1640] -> 1.30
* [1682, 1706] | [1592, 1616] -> 1.36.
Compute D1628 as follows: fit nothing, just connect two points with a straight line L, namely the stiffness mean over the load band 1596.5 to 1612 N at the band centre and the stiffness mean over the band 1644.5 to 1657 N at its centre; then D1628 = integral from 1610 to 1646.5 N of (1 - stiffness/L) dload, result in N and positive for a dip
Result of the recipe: 4.8 N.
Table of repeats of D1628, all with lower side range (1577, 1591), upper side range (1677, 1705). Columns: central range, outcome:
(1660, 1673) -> 1.2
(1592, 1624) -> 3.7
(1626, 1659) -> 6.3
